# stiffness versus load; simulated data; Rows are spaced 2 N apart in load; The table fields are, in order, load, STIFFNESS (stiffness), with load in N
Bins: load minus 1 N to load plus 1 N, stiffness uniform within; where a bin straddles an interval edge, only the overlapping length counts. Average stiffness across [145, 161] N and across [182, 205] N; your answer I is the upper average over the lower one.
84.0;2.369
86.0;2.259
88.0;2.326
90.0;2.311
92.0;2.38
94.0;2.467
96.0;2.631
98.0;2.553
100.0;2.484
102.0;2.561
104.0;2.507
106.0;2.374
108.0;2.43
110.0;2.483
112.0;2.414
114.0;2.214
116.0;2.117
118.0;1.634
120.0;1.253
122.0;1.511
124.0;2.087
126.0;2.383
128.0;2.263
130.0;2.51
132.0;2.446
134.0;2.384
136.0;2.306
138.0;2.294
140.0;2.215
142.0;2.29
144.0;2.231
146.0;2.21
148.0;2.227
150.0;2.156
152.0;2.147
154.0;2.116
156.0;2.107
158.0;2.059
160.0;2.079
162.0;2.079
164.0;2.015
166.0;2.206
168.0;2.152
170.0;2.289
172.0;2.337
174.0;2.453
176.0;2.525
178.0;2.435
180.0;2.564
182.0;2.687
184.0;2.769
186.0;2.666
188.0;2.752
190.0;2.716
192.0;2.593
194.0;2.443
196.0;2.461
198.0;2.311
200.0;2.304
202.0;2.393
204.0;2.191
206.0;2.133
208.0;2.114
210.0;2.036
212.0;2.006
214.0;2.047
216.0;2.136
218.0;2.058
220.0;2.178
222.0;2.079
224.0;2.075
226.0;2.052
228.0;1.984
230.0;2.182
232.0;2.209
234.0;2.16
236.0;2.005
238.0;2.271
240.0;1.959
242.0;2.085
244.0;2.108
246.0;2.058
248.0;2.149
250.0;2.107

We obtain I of 1.18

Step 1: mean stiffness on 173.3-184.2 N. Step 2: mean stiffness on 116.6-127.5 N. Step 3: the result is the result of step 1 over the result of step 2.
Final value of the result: 1.42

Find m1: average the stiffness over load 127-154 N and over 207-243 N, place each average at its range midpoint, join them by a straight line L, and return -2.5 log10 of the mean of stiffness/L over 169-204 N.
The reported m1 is -0.15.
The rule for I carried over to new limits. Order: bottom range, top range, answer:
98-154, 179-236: 1.03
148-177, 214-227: 0.95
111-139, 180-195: 1.25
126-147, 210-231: 0.90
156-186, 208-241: 0.90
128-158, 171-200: 1.13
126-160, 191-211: 1.02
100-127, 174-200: 1.18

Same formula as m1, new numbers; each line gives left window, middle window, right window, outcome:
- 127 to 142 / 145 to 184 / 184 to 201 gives 0.08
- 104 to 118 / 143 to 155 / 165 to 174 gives 0.05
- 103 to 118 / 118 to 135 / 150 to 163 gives 0.08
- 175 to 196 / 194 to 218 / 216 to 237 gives 0.08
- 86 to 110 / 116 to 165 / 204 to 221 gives 0.09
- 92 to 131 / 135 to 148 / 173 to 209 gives 0.04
